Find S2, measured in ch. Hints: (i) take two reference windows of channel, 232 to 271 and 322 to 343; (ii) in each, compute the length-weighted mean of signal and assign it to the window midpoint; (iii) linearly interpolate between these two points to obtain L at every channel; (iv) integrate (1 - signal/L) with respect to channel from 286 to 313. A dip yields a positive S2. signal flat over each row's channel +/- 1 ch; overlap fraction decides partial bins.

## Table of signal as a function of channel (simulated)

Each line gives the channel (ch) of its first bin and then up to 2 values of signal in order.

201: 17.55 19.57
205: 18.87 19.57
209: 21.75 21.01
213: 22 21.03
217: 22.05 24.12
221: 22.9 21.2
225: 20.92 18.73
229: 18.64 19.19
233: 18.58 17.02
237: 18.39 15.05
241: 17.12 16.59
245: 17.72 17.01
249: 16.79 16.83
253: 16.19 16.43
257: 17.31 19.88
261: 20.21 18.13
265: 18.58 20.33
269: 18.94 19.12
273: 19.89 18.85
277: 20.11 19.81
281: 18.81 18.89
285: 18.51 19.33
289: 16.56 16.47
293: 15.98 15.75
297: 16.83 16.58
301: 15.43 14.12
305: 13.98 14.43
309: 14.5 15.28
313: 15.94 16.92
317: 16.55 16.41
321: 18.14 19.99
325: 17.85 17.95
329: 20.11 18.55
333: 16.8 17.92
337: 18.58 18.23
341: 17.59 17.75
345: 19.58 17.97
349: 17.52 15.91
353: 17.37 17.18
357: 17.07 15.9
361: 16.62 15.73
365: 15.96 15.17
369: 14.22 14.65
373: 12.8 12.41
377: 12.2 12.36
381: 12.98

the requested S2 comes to 3.4 ch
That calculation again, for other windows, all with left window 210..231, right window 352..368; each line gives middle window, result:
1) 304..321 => 2.21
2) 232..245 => 2.14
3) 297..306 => 1.55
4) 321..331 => -0.75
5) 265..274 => 0.01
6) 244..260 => 2.24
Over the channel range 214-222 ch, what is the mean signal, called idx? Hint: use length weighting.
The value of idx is 22.5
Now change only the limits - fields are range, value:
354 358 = 17.1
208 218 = 21.6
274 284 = 19.3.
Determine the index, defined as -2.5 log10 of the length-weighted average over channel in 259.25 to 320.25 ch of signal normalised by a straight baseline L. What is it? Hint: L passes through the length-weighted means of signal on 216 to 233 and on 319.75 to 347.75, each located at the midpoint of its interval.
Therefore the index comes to 0.116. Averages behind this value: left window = 20.8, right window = 18.3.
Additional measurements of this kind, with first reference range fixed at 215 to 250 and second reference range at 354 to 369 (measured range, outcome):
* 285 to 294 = 0.03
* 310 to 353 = -0.06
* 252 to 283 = -0.04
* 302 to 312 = 0.20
